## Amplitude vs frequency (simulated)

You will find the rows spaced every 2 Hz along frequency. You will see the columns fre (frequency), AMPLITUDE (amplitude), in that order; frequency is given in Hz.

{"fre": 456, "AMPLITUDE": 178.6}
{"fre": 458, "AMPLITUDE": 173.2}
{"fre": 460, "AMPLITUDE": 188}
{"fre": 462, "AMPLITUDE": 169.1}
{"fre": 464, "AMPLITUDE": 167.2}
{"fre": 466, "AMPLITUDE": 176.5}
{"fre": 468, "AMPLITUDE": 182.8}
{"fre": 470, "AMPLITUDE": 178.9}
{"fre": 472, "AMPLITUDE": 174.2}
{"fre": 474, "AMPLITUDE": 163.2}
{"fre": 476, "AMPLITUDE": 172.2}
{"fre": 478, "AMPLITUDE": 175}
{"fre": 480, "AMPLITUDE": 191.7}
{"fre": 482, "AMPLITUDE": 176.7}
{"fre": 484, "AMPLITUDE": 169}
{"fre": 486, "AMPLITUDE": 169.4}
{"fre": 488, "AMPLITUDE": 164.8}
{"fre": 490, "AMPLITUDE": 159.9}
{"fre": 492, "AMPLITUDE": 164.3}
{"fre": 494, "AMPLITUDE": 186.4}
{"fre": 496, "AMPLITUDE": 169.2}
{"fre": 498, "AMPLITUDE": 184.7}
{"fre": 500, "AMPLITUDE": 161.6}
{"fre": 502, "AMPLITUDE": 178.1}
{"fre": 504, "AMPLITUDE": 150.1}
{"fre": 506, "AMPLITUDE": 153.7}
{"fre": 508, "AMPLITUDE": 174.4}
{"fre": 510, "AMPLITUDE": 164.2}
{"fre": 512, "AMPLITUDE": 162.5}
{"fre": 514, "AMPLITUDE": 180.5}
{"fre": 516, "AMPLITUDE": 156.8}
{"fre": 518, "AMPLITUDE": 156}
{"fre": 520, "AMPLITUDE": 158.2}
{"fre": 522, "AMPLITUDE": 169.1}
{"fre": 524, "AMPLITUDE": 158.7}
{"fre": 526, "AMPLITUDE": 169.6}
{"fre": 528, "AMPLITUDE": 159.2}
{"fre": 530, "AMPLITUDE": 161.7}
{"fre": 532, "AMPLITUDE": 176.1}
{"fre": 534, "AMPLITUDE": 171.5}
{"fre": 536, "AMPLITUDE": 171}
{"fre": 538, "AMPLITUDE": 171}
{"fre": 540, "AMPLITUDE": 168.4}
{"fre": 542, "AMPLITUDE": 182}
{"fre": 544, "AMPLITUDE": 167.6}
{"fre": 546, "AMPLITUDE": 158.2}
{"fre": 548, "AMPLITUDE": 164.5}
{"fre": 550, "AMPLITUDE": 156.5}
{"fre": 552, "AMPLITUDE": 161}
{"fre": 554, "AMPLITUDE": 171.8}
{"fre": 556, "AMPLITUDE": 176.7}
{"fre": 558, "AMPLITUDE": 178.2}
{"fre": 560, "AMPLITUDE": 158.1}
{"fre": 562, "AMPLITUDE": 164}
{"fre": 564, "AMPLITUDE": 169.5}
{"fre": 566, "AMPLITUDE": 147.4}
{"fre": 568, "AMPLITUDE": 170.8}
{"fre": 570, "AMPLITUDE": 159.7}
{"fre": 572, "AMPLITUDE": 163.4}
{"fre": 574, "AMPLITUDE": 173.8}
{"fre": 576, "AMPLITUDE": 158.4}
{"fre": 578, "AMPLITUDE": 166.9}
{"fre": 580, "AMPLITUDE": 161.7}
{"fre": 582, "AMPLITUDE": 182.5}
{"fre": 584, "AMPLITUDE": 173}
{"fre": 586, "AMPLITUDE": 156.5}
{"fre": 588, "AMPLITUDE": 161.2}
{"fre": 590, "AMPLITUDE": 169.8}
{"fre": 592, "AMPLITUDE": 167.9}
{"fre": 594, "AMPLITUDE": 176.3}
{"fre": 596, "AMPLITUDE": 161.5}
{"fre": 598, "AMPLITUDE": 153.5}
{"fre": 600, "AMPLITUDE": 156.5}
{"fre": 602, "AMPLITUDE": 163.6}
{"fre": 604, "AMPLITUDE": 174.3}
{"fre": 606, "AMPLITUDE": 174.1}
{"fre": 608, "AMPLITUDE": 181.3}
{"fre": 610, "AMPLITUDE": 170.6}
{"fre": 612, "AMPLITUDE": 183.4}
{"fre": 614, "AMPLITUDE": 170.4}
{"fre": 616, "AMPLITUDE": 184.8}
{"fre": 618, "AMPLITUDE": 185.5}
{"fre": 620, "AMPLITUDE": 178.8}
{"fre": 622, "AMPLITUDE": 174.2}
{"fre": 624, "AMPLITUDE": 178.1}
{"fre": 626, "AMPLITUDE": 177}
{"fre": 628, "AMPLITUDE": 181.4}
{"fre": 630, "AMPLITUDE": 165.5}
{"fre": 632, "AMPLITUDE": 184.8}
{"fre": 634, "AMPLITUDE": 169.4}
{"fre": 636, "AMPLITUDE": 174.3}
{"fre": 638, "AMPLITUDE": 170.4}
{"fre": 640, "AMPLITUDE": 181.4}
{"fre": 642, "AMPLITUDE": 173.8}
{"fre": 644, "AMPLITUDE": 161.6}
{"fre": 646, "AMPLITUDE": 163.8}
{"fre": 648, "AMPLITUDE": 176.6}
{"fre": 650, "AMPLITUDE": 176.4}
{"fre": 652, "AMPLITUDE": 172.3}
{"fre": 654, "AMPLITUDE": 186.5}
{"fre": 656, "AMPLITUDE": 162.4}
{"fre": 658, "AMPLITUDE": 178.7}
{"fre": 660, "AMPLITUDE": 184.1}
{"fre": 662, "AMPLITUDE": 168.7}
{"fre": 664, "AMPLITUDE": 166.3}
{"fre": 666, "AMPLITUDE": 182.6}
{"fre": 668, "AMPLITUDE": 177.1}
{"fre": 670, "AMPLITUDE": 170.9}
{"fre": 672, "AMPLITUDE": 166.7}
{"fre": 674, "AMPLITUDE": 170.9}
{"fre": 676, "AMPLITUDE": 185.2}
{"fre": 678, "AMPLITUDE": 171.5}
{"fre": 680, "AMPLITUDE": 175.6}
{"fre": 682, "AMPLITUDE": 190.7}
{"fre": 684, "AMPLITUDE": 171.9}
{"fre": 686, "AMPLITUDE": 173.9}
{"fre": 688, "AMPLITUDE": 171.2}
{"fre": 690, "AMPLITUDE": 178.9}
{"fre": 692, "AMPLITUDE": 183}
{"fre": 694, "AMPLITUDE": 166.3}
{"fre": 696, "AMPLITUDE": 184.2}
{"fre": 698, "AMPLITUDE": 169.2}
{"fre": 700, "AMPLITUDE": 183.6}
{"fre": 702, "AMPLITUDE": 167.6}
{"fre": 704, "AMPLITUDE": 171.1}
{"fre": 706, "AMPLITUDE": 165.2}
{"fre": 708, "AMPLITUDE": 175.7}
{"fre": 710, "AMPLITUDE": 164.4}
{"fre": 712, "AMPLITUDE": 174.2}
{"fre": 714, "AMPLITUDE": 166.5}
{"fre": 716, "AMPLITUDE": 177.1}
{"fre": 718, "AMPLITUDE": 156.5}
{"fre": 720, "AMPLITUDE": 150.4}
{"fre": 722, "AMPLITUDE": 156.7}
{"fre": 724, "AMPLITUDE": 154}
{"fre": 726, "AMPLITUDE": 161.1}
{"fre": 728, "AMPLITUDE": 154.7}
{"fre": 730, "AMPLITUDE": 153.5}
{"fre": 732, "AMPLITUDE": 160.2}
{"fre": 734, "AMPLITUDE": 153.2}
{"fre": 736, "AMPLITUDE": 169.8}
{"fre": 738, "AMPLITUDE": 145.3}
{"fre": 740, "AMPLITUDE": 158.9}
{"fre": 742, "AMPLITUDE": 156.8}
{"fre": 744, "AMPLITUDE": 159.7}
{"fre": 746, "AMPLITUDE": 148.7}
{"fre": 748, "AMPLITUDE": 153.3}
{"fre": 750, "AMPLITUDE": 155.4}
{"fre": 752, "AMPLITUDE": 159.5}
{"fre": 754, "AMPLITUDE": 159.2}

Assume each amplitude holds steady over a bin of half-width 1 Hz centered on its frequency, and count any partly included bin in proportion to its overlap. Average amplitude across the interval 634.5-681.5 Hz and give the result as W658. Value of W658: 174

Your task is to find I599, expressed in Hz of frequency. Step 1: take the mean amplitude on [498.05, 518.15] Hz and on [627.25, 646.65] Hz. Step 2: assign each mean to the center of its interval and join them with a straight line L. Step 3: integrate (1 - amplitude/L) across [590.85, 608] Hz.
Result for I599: 0.4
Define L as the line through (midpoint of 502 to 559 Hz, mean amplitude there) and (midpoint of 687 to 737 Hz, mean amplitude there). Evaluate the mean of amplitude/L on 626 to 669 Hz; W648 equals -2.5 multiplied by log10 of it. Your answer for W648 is -0.05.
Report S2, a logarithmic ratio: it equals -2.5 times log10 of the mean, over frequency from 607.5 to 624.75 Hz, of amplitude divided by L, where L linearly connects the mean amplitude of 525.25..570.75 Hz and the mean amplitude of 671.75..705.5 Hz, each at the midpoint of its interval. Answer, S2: -0.05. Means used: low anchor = 167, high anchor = 175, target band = 178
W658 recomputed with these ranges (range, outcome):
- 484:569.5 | 167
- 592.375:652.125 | 173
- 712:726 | 161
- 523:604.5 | 166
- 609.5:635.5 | 177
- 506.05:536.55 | 166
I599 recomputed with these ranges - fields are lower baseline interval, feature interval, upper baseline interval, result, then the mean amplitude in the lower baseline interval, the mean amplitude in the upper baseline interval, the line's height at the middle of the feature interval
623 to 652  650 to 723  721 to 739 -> -3.6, 174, 156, 165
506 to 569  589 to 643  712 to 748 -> -3.5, 166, 158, 163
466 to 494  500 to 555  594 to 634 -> 2.4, 173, 174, 173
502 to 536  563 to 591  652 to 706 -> 0.5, 165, 175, 168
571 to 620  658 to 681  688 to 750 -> -1.2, 170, 164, 166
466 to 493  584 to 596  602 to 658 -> 0.5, 173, 175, 174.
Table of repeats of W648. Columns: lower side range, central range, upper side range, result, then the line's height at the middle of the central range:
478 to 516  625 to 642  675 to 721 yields -0.022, 172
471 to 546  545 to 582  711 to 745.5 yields 0.008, 166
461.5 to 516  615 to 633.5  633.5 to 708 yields -0.033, 173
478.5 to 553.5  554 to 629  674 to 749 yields -0.017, 167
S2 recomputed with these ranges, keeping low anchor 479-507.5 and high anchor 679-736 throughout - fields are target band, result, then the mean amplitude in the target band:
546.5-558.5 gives 0.01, 167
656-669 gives -0.04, 175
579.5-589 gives 0.01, 167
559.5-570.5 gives 0.05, 162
